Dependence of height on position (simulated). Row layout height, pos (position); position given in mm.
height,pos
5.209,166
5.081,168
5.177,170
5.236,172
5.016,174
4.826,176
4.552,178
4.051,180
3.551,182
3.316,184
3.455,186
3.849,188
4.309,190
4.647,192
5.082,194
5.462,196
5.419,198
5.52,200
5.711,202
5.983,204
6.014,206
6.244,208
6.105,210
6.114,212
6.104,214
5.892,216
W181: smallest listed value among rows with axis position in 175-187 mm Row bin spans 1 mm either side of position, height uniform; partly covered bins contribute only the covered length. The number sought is 3.316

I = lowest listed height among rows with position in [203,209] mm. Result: 5.983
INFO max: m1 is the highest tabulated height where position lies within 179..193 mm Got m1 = 4.647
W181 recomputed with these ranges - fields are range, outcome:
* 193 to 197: 5.082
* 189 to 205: 4.309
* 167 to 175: 5.016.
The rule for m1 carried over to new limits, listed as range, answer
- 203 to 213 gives 6.244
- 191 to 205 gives 5.983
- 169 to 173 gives 5.236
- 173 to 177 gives 5.016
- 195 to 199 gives 5.462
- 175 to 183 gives 4.826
